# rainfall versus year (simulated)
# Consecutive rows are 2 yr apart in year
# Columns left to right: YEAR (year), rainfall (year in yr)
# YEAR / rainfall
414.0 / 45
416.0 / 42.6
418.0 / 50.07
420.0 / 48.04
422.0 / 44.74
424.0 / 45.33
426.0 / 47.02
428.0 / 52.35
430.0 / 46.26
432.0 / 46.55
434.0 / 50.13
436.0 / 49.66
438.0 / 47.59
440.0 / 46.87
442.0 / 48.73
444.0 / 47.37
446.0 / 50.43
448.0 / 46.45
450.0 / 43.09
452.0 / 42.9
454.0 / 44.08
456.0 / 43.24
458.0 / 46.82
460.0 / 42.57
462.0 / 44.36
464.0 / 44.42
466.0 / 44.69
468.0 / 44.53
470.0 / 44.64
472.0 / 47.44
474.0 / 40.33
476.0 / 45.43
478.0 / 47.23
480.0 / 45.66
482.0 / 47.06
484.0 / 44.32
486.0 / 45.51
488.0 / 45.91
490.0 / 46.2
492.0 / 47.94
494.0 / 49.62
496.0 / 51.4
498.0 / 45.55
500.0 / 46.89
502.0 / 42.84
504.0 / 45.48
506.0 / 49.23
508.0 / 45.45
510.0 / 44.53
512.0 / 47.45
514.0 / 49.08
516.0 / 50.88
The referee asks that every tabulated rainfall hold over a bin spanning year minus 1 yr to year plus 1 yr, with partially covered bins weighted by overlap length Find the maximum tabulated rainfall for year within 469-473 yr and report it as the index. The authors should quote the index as 47.44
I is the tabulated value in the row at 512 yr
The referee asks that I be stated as 47.45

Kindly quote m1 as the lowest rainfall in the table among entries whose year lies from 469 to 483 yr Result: 40.33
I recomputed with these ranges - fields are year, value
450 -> 43.09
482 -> 47.06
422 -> 44.74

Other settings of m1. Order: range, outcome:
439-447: 46.87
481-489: 44.32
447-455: 42.9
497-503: 42.84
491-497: 47.94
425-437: 46.26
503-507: 45.48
